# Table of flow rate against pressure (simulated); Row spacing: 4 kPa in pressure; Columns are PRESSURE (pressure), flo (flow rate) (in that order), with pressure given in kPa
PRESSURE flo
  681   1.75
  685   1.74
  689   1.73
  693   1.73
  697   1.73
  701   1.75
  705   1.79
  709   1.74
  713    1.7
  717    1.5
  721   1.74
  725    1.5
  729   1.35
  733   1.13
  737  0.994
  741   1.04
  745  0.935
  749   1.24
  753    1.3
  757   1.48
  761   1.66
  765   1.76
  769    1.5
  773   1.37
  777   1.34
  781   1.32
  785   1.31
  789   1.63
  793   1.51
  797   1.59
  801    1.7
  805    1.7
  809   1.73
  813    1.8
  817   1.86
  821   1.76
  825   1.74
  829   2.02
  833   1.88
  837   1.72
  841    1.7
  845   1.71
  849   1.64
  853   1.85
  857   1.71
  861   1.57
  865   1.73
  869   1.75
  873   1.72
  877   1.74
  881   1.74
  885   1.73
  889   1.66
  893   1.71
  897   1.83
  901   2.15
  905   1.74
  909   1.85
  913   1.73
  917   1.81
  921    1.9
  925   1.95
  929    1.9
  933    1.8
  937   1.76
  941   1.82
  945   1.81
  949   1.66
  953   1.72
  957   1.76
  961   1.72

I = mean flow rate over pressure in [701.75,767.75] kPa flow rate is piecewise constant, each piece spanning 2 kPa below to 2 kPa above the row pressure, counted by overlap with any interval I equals 1.44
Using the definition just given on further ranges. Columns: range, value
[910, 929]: 1.85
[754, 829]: 1.61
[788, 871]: 1.73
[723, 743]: 1.2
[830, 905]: 1.76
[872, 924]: 1.8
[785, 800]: 1.55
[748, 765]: 1.47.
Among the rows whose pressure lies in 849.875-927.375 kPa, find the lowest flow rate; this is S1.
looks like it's 1.57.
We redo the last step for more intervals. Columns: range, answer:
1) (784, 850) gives 1.31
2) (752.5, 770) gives 1.3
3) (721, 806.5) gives 0.935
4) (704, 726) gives 1.5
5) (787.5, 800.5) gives 1.51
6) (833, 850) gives 1.64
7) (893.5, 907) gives 1.74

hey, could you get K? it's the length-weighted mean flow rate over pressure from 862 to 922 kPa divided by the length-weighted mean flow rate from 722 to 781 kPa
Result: 1.3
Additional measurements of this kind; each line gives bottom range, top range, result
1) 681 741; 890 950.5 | 1.16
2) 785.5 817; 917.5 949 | 1.10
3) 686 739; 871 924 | 1.14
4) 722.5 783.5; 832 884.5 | 1.30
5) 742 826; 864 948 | 1.18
